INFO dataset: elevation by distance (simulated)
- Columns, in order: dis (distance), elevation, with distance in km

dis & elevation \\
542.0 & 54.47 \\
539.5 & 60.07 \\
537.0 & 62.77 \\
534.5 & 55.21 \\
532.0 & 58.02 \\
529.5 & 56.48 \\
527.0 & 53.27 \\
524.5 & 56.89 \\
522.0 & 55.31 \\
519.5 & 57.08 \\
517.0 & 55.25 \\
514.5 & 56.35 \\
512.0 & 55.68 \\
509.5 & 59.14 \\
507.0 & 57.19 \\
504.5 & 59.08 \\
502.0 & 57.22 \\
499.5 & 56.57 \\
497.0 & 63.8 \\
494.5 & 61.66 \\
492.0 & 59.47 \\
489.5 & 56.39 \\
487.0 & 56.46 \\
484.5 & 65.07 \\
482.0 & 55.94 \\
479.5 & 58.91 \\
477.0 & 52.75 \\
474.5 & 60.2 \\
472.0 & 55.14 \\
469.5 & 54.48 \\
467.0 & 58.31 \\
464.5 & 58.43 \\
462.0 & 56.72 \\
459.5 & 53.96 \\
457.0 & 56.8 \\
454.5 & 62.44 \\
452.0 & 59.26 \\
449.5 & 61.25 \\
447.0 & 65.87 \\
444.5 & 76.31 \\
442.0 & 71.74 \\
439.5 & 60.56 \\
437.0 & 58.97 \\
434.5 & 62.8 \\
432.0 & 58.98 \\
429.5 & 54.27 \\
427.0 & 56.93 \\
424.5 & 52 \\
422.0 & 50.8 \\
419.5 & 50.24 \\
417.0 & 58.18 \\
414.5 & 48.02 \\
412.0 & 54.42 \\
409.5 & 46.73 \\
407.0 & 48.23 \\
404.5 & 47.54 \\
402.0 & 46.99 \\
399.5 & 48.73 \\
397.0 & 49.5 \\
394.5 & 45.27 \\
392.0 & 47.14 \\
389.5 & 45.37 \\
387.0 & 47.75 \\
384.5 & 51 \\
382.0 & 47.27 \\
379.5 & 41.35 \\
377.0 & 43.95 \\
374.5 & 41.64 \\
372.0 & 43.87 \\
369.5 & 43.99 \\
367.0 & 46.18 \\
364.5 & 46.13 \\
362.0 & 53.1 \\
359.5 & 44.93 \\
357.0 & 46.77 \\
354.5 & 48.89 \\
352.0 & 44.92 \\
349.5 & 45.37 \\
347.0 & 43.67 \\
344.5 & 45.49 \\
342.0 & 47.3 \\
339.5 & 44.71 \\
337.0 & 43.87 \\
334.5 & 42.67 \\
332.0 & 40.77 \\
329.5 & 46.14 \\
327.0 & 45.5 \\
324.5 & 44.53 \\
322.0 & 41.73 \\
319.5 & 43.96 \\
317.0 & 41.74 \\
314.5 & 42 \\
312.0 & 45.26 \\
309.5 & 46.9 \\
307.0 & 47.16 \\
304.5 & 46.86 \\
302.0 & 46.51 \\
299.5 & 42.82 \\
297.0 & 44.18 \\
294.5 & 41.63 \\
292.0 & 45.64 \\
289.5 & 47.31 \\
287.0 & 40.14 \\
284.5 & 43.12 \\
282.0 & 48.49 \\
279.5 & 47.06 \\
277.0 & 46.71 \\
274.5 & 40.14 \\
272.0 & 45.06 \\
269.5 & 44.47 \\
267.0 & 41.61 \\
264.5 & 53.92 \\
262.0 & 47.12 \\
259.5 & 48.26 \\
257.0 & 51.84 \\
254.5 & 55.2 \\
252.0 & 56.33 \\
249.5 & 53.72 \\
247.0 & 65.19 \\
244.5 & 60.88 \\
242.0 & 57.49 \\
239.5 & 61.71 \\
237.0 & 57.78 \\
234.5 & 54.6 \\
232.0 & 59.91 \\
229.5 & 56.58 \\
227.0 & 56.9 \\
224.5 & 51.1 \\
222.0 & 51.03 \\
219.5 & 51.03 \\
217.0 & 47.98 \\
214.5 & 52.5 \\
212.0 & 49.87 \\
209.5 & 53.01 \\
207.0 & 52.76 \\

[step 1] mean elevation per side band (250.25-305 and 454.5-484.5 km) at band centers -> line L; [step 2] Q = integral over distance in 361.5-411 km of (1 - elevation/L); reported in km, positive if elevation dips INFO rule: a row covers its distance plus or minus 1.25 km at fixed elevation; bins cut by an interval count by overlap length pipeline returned 5.7 km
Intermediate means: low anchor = 46.6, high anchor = 57.1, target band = 46.5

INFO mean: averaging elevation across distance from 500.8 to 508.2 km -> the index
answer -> 57.8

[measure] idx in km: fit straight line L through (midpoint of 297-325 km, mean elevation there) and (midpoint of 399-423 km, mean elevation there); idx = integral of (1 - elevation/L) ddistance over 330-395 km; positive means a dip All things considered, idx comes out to 2.5 km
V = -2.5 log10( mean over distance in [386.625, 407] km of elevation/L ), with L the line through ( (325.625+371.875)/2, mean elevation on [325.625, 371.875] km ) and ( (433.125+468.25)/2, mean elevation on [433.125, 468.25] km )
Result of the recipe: 0.13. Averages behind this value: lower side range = 45.5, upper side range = 61.7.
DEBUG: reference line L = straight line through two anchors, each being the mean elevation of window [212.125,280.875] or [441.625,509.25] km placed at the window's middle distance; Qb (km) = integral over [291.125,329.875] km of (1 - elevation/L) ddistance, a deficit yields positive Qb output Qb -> 7.1 km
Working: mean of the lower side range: 52.4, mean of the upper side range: 59.5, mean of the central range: 44.5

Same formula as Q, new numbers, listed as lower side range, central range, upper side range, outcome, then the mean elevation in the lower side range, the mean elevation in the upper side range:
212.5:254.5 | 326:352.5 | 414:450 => 6.02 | 55.8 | 59.3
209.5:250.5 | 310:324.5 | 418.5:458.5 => 3.56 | 55.5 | 60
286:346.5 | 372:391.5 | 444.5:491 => 1.99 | 44.4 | 58.7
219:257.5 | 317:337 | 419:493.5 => 4.85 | 56.5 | 58.8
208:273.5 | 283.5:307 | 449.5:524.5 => 4.26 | 53.2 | 57.8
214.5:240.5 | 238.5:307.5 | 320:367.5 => 3.00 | 54.7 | 45.4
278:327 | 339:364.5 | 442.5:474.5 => 1.54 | 44.6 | 60.2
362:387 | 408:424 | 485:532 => -0.68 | 45.6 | 57.5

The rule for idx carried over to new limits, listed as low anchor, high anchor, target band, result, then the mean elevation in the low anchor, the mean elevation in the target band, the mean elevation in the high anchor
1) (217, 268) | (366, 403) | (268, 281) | 1.9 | 54.5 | 44.7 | 46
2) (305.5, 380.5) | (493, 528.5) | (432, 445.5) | -3.4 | 44.8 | 65.2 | 57.5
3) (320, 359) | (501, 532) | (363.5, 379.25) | 1.0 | 44.8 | 44.1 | 56.6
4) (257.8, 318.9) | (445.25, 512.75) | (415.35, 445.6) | -2.1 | 45.2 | 59.1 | 58.6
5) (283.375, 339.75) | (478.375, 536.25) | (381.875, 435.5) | 0.1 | 44.1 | 50.8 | 57.7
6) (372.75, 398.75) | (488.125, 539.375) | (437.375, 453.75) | -4.4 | 46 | 65.4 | 57.7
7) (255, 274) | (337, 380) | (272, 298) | 1.4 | 47.5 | 44.5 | 45.5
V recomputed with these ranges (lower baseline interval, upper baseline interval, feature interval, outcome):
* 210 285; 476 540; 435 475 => -0.08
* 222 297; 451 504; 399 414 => 0.15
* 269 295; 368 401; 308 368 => 0.01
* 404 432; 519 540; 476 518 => -0.05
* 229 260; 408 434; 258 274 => 0.21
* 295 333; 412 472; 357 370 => 0.06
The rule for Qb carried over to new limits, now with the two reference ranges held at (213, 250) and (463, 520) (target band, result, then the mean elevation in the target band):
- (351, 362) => 1.9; 47.2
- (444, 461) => -1.2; 61.6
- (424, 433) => 0.3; 55.7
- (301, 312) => 1.9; 46.7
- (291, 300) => 2.0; 43.6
